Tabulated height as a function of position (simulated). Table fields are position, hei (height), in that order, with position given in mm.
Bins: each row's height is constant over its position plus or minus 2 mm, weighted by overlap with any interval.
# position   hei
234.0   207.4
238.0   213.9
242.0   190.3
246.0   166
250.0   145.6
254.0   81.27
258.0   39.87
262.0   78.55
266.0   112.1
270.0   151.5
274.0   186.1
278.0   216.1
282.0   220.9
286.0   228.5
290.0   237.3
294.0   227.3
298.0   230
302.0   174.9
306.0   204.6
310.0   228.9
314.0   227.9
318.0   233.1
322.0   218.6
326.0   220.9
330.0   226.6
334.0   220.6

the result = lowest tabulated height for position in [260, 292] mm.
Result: 78.55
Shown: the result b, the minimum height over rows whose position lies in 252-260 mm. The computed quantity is 39.87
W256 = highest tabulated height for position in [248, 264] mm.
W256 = 145.6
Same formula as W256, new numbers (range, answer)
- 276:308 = 237.3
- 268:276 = 186.1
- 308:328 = 233.1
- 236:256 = 213.9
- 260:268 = 112.1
